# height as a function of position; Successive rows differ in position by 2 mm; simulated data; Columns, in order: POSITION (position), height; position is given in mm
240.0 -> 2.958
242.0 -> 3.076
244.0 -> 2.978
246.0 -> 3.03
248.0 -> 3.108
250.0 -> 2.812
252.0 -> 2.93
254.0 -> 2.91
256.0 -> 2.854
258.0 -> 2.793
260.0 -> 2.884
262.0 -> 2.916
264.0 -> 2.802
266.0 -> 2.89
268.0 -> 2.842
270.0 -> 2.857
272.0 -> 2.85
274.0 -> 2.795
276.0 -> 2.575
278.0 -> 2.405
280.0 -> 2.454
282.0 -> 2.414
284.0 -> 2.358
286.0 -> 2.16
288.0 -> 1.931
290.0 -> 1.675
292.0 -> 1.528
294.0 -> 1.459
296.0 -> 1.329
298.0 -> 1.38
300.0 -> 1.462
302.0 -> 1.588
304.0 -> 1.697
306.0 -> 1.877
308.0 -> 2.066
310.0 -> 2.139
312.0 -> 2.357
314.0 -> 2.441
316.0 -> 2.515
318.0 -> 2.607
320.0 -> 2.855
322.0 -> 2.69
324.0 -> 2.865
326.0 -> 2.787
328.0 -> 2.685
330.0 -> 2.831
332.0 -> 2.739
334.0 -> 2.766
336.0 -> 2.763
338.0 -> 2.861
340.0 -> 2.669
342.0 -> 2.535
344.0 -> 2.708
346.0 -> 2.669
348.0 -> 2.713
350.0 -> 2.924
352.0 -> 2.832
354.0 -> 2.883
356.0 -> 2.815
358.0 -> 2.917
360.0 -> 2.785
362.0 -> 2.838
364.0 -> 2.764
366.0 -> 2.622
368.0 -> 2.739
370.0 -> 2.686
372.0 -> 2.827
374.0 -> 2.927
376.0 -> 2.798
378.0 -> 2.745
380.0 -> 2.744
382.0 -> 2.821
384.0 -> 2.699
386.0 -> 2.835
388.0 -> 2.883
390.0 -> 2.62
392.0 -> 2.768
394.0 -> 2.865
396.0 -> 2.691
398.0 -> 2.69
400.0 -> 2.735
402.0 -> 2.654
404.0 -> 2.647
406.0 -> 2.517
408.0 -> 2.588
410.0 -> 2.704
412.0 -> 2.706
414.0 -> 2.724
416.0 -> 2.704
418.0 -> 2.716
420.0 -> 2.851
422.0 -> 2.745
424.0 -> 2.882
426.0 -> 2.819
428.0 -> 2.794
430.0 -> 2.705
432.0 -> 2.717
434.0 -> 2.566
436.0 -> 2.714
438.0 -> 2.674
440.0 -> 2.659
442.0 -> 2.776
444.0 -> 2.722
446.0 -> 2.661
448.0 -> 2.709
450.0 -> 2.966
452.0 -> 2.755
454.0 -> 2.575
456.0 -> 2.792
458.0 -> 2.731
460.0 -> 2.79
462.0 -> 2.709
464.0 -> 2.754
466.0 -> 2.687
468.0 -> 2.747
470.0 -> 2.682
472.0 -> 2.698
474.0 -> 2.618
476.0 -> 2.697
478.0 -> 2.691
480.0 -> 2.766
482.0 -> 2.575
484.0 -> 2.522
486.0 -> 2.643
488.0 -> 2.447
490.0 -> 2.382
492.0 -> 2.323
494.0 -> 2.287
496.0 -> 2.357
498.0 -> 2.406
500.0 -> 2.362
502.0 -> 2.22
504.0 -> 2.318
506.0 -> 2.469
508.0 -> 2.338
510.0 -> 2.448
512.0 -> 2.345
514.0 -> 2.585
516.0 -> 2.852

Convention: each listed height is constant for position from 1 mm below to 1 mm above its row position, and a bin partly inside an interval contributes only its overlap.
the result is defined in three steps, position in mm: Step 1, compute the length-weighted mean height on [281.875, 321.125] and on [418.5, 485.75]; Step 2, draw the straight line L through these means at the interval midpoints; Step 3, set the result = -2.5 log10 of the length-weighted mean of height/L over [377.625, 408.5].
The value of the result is -0.12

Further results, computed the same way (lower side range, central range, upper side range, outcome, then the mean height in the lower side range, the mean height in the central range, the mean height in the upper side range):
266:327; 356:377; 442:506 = -0.17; 2.24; 2.79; 2.6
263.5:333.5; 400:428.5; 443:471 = -0.04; 2.31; 2.72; 2.73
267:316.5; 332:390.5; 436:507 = -0.20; 2.12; 2.77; 2.61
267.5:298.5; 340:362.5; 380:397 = -0.09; 2.19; 2.78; 2.77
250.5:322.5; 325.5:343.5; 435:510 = -0.14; 2.34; 2.74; 2.6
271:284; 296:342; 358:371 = 0.12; 2.56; 2.37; 2.75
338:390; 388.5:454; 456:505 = -0.02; 2.77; 2.72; 2.56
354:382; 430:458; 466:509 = -0.04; 2.79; 2.71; 2.51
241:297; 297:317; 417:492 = 0.31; 2.56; 1.95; 2.7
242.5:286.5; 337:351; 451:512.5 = -0.01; 2.77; 2.73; 2.55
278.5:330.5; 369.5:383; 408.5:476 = -0.14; 2.16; 2.8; 2.73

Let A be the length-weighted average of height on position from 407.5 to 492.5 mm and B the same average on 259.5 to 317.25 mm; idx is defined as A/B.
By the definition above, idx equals 1.2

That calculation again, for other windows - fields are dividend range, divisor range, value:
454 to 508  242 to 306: 1.06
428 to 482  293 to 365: 1.10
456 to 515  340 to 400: 0.92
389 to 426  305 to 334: 1.07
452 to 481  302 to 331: 1.12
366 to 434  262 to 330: 1.19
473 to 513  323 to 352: 0.89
